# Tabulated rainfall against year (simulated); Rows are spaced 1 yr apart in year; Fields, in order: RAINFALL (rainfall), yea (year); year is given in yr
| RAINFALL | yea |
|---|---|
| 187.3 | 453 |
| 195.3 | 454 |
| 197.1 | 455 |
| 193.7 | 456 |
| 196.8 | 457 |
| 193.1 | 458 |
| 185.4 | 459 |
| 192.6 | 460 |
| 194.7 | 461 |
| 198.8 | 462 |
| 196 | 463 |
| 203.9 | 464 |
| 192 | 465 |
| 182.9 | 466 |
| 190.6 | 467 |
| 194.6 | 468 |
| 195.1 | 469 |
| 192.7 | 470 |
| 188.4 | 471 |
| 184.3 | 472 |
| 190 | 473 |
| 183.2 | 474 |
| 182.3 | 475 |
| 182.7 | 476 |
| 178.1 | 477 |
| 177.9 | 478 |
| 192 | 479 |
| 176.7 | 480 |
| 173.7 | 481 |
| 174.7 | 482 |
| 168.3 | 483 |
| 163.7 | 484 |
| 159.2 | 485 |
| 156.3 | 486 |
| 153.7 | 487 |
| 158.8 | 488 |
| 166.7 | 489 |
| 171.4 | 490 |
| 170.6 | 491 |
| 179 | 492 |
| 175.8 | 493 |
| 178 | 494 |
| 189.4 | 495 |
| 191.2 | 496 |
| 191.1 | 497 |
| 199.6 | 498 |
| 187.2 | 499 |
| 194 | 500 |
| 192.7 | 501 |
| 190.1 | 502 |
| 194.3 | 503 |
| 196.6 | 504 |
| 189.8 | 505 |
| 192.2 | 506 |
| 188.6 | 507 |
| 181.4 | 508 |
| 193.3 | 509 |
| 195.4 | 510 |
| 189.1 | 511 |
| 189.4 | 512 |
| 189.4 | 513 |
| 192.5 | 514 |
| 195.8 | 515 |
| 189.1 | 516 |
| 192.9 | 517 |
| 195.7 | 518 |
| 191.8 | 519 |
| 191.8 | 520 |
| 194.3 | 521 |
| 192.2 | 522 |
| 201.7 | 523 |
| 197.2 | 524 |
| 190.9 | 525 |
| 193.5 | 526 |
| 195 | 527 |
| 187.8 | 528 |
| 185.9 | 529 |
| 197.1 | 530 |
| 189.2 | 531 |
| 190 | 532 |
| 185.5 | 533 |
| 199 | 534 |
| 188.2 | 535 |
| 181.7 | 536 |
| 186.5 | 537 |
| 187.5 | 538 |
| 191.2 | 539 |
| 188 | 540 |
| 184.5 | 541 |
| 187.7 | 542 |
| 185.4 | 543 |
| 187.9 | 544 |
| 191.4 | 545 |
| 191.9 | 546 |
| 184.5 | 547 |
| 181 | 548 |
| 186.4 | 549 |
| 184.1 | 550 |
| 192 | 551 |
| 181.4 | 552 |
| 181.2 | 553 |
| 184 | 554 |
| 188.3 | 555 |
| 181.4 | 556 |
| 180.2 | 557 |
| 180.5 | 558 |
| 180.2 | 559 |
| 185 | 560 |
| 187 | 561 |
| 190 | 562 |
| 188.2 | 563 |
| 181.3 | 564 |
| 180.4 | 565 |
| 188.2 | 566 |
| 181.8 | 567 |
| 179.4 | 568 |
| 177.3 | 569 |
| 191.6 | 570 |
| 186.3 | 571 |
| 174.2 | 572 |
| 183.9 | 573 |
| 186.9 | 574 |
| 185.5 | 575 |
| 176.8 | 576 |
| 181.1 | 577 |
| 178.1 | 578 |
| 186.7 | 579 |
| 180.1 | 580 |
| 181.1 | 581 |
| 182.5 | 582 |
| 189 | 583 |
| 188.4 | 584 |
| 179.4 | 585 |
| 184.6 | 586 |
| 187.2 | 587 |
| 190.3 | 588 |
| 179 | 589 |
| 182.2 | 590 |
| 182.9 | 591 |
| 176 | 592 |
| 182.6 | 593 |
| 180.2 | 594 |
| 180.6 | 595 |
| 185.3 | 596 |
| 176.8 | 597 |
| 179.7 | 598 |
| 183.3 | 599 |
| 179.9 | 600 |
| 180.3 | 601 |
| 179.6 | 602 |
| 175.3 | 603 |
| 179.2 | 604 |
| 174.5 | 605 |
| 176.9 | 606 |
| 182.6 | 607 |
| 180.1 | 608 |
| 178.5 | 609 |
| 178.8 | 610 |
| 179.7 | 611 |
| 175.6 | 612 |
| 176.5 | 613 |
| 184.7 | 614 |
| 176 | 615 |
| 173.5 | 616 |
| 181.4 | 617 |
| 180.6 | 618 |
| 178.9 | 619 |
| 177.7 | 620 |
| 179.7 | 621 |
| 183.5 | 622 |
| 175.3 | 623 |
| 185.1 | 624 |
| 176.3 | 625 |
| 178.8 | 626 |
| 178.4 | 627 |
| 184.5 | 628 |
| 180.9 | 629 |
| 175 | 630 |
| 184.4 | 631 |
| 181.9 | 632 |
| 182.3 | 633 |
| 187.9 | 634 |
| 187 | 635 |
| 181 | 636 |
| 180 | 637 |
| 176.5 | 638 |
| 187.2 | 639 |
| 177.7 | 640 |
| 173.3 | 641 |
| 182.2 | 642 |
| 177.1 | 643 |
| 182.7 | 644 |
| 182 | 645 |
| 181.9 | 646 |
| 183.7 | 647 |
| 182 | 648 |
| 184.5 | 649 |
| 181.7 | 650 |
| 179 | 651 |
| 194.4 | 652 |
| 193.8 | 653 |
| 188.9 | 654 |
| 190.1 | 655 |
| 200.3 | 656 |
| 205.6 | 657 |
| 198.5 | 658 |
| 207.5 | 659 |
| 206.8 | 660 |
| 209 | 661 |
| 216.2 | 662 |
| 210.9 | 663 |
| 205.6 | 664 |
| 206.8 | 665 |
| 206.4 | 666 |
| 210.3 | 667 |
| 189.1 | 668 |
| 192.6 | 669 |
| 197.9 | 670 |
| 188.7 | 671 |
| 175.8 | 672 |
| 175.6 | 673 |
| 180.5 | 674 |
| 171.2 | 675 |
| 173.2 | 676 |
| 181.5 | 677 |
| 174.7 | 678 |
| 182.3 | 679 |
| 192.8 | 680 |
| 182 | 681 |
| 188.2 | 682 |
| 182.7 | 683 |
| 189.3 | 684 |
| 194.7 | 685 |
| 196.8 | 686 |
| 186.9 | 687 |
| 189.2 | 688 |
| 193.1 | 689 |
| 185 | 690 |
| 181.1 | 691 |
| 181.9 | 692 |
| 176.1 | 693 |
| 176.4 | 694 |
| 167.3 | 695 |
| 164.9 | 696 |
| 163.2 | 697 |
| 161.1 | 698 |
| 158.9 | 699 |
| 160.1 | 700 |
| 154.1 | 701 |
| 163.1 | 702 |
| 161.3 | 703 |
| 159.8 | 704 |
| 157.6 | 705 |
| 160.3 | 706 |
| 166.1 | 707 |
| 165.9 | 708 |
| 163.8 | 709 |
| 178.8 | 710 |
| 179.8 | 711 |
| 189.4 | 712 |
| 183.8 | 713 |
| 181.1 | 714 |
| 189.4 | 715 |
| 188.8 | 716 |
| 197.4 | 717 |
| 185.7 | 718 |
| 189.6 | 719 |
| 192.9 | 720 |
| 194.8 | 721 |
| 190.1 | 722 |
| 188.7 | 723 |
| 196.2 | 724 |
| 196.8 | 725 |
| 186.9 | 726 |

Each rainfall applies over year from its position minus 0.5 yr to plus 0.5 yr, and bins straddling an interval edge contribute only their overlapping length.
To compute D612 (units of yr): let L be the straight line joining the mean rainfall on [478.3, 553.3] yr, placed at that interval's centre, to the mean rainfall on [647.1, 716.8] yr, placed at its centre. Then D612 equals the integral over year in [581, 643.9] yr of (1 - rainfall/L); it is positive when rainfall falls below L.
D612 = 1.4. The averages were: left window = 186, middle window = 181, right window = 184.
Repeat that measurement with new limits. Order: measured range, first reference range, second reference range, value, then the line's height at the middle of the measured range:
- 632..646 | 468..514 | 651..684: 0.7 yr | 191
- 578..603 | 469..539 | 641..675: 1.0 yr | 189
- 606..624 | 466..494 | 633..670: 0.9 yr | 189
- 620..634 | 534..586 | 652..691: 0.6 yr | 189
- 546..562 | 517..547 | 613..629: 0.3 yr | 188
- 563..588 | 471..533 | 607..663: 0.2 yr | 185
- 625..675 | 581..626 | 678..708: -3.2 yr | 178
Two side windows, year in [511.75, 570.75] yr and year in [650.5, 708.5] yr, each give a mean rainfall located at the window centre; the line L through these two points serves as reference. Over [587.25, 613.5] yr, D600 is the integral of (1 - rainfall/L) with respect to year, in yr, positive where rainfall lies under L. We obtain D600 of 0.9 yr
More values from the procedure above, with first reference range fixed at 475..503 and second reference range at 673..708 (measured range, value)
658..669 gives -1.90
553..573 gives -0.74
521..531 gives -0.90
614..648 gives -0.89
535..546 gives -0.64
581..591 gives -0.45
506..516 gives -0.73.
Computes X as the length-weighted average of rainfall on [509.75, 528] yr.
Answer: 193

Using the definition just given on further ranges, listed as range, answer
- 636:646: 180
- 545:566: 185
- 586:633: 180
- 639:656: 184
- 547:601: 183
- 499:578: 188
